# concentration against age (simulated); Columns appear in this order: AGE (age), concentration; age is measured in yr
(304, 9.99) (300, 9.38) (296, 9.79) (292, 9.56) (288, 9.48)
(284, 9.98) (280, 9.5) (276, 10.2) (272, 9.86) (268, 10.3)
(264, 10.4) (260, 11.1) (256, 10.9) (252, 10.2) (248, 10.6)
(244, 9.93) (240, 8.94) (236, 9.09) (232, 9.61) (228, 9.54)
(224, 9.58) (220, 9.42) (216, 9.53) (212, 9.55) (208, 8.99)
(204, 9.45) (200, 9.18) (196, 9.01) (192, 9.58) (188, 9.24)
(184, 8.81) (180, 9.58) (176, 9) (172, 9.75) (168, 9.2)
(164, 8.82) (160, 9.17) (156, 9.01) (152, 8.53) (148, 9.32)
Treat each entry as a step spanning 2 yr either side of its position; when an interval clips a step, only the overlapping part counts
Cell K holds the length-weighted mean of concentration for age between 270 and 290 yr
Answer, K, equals 9.8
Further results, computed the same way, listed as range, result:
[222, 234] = 9.58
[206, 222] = 9.37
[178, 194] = 9.3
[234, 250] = 9.64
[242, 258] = 10.4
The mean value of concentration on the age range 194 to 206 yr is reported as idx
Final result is 9.21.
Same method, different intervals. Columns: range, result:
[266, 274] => 10.1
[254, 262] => 11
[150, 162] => 8.9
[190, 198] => 9.29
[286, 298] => 9.61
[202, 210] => 9.22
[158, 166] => 9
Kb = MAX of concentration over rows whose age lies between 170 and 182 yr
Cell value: 9.75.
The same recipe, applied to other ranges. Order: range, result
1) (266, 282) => 10.3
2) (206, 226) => 9.58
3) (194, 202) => 9.18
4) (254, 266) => 11.1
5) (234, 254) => 10.6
